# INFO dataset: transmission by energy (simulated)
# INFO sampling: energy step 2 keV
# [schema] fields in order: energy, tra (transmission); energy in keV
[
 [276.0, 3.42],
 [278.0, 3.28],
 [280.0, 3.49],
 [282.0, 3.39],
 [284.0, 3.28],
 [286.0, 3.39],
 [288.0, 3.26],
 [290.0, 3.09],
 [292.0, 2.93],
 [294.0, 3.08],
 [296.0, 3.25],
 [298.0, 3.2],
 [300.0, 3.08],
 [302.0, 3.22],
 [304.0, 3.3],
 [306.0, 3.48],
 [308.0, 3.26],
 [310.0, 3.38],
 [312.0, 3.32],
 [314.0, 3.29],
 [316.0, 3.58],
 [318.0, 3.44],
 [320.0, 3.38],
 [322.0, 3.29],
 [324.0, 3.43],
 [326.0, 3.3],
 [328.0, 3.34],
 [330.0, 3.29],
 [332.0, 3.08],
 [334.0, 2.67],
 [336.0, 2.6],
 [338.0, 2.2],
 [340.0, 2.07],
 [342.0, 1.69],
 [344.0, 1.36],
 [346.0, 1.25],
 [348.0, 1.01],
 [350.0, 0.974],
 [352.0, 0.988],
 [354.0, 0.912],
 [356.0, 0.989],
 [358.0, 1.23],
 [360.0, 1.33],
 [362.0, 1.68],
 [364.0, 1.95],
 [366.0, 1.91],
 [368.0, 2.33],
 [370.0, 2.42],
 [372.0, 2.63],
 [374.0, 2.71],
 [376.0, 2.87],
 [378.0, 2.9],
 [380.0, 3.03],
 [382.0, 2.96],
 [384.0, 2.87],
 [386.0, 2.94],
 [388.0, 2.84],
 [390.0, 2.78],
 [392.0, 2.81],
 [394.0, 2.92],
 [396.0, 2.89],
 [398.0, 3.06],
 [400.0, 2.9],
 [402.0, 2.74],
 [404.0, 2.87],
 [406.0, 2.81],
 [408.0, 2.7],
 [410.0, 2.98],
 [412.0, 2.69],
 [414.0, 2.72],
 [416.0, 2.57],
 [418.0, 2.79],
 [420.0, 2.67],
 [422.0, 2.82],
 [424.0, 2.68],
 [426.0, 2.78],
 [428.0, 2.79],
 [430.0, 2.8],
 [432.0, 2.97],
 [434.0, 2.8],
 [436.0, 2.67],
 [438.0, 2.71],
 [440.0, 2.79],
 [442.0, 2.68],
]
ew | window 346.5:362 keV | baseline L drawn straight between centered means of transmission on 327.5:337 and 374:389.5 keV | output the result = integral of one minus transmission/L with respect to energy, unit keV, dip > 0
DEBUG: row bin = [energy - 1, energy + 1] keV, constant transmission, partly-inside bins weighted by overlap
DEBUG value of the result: 9.7 keV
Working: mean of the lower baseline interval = 2.98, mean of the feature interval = 1.11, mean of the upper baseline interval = 2.9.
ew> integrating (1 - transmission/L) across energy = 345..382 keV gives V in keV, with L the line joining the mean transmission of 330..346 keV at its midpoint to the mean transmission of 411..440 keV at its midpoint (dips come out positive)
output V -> 8.3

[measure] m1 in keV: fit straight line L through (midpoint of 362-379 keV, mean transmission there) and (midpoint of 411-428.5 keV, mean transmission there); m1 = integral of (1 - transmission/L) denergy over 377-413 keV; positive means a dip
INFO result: -4.3 keV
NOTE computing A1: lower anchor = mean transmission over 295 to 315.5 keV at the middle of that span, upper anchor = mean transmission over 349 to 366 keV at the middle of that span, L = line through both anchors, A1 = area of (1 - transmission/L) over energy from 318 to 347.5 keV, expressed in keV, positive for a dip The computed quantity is -4.5 keV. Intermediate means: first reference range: 3.29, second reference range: 1.3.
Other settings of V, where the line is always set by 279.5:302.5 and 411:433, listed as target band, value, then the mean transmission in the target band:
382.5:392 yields 0.1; 2.86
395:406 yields -0.2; 2.88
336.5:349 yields 5.8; 1.64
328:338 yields 0.6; 2.88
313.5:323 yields -0.9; 3.4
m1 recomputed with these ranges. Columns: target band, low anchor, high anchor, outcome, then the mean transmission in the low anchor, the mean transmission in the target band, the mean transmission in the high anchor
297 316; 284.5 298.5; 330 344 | -2.6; 3.17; 3.3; 2.38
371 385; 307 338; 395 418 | 0.4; 3.21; 2.85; 2.81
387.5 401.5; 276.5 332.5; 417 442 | 0.2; 3.29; 2.88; 2.77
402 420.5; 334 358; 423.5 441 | -2.2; 1.5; 2.76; 2.78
